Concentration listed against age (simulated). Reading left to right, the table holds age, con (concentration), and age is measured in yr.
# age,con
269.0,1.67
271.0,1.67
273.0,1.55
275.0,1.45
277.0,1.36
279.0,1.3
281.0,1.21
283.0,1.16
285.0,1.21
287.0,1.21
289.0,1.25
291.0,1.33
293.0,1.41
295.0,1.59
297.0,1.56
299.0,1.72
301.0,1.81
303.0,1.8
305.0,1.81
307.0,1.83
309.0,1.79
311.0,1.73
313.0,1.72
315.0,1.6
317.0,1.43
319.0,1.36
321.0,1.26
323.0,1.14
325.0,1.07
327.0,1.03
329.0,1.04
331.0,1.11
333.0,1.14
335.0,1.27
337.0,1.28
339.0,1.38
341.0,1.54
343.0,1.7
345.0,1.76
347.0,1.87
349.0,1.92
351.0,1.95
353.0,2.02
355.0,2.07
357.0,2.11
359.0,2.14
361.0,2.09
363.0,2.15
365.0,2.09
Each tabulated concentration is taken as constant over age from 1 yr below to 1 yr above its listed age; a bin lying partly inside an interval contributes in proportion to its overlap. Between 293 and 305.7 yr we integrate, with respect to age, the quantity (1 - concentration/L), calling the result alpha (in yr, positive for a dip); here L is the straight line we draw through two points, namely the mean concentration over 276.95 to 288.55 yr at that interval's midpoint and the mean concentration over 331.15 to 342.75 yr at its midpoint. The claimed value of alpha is -4.3 yr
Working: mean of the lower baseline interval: 1.23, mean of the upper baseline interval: 1.33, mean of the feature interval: 1.69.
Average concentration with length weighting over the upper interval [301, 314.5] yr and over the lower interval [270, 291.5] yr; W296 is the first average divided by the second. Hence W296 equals 1.33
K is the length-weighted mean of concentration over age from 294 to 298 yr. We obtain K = 1.58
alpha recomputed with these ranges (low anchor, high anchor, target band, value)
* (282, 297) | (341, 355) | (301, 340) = 4.0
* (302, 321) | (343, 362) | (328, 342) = 4.5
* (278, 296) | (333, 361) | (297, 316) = -4.0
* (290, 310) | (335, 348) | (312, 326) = 2.2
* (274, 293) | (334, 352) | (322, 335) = 3.7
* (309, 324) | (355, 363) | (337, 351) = 1.6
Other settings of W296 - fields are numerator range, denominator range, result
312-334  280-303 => 0.89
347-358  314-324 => 1.47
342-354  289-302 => 1.21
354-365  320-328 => 1.88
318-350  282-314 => 0.88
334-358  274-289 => 1.37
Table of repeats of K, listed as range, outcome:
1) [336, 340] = 1.33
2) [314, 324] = 1.36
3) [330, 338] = 1.2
